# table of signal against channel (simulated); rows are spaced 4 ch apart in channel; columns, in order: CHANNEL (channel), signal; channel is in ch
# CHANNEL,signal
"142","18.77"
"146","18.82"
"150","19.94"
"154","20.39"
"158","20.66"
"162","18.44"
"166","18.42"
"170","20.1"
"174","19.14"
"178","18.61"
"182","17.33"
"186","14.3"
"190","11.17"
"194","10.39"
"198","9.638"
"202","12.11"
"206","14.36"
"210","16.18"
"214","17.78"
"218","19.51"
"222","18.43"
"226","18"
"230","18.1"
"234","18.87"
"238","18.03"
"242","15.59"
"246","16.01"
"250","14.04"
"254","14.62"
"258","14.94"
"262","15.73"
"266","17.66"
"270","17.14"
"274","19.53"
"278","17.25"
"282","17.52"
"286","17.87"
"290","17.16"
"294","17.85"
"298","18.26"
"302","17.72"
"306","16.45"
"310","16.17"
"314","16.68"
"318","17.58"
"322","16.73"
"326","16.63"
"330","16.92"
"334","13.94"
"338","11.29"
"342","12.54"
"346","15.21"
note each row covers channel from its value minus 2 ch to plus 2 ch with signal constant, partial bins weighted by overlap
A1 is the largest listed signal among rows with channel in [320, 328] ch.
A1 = 16.73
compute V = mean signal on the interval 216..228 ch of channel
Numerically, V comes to 18.6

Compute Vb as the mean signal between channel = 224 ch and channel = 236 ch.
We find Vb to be 18.3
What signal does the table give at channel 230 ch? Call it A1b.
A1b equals 18.1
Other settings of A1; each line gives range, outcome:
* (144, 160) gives 20.66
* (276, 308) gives 18.26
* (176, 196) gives 18.61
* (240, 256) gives 16.01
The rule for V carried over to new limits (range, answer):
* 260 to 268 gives 16.7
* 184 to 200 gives 11.4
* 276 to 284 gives 17.4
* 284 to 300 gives 17.8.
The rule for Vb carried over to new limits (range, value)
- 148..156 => 20.2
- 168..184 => 18.8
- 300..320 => 16.9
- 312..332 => 16.9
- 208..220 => 17.8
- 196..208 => 12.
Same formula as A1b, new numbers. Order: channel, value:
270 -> 17.14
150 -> 19.94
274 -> 19.53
